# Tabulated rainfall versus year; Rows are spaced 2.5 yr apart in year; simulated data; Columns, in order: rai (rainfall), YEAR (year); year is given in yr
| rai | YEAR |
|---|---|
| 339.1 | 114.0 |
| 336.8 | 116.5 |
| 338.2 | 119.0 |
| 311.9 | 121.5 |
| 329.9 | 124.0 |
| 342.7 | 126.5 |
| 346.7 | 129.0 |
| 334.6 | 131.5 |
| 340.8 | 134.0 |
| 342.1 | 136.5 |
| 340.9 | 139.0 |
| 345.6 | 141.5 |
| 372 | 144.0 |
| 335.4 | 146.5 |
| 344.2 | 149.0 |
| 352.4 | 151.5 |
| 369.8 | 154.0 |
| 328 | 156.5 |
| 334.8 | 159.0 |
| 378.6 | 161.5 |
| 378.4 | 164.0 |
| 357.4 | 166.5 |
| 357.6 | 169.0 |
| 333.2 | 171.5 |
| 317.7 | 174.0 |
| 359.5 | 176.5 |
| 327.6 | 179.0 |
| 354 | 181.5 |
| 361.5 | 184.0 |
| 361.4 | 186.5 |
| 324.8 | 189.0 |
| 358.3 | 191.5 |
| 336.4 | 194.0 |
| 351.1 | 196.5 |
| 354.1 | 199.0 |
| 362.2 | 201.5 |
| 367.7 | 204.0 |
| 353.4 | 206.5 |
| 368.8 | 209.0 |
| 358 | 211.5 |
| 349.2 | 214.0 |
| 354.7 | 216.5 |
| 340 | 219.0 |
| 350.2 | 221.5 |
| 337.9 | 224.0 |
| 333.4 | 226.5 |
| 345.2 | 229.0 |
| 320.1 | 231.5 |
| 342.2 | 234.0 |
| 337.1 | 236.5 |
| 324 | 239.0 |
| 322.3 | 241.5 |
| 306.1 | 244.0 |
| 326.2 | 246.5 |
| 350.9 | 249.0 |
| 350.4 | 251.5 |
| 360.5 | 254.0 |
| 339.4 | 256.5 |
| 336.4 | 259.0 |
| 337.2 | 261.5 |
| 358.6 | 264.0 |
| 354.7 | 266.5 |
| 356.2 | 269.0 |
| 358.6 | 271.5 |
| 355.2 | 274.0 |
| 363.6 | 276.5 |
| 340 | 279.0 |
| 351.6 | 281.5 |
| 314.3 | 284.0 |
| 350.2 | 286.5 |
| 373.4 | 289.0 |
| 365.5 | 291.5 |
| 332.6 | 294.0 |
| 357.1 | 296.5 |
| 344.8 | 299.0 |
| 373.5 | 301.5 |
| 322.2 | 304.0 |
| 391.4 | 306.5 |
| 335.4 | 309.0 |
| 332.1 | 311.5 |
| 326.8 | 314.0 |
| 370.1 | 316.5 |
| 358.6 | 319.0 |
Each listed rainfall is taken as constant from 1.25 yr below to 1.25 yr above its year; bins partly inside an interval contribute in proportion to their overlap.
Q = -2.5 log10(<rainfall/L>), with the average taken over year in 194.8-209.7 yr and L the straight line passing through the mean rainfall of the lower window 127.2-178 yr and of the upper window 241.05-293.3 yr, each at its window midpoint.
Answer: -0.03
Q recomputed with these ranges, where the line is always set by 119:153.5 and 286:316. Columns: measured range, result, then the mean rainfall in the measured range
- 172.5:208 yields -0.014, 349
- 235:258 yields 0.040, 335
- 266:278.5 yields -0.023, 357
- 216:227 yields 0.011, 343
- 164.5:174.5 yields -0.007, 346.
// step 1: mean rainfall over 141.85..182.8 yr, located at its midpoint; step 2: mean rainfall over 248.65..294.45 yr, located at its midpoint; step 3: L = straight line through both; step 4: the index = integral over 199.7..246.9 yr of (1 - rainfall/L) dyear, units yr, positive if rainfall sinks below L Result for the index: 1.0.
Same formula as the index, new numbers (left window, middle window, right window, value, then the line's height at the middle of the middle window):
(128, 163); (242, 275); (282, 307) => 0.5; 350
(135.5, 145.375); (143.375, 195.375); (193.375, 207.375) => 0.5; 352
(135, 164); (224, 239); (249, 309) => 0.7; 351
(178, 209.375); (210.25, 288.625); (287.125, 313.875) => 2.0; 352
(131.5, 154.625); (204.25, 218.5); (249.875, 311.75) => -0.3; 349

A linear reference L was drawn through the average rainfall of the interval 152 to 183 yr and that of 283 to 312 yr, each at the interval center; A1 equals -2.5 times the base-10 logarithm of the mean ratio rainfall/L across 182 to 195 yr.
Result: 0.00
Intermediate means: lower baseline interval 350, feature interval 349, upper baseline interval 350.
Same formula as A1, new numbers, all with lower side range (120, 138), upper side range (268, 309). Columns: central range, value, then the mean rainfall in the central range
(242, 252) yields 0.054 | 331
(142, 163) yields -0.044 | 352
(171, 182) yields 0.010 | 338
